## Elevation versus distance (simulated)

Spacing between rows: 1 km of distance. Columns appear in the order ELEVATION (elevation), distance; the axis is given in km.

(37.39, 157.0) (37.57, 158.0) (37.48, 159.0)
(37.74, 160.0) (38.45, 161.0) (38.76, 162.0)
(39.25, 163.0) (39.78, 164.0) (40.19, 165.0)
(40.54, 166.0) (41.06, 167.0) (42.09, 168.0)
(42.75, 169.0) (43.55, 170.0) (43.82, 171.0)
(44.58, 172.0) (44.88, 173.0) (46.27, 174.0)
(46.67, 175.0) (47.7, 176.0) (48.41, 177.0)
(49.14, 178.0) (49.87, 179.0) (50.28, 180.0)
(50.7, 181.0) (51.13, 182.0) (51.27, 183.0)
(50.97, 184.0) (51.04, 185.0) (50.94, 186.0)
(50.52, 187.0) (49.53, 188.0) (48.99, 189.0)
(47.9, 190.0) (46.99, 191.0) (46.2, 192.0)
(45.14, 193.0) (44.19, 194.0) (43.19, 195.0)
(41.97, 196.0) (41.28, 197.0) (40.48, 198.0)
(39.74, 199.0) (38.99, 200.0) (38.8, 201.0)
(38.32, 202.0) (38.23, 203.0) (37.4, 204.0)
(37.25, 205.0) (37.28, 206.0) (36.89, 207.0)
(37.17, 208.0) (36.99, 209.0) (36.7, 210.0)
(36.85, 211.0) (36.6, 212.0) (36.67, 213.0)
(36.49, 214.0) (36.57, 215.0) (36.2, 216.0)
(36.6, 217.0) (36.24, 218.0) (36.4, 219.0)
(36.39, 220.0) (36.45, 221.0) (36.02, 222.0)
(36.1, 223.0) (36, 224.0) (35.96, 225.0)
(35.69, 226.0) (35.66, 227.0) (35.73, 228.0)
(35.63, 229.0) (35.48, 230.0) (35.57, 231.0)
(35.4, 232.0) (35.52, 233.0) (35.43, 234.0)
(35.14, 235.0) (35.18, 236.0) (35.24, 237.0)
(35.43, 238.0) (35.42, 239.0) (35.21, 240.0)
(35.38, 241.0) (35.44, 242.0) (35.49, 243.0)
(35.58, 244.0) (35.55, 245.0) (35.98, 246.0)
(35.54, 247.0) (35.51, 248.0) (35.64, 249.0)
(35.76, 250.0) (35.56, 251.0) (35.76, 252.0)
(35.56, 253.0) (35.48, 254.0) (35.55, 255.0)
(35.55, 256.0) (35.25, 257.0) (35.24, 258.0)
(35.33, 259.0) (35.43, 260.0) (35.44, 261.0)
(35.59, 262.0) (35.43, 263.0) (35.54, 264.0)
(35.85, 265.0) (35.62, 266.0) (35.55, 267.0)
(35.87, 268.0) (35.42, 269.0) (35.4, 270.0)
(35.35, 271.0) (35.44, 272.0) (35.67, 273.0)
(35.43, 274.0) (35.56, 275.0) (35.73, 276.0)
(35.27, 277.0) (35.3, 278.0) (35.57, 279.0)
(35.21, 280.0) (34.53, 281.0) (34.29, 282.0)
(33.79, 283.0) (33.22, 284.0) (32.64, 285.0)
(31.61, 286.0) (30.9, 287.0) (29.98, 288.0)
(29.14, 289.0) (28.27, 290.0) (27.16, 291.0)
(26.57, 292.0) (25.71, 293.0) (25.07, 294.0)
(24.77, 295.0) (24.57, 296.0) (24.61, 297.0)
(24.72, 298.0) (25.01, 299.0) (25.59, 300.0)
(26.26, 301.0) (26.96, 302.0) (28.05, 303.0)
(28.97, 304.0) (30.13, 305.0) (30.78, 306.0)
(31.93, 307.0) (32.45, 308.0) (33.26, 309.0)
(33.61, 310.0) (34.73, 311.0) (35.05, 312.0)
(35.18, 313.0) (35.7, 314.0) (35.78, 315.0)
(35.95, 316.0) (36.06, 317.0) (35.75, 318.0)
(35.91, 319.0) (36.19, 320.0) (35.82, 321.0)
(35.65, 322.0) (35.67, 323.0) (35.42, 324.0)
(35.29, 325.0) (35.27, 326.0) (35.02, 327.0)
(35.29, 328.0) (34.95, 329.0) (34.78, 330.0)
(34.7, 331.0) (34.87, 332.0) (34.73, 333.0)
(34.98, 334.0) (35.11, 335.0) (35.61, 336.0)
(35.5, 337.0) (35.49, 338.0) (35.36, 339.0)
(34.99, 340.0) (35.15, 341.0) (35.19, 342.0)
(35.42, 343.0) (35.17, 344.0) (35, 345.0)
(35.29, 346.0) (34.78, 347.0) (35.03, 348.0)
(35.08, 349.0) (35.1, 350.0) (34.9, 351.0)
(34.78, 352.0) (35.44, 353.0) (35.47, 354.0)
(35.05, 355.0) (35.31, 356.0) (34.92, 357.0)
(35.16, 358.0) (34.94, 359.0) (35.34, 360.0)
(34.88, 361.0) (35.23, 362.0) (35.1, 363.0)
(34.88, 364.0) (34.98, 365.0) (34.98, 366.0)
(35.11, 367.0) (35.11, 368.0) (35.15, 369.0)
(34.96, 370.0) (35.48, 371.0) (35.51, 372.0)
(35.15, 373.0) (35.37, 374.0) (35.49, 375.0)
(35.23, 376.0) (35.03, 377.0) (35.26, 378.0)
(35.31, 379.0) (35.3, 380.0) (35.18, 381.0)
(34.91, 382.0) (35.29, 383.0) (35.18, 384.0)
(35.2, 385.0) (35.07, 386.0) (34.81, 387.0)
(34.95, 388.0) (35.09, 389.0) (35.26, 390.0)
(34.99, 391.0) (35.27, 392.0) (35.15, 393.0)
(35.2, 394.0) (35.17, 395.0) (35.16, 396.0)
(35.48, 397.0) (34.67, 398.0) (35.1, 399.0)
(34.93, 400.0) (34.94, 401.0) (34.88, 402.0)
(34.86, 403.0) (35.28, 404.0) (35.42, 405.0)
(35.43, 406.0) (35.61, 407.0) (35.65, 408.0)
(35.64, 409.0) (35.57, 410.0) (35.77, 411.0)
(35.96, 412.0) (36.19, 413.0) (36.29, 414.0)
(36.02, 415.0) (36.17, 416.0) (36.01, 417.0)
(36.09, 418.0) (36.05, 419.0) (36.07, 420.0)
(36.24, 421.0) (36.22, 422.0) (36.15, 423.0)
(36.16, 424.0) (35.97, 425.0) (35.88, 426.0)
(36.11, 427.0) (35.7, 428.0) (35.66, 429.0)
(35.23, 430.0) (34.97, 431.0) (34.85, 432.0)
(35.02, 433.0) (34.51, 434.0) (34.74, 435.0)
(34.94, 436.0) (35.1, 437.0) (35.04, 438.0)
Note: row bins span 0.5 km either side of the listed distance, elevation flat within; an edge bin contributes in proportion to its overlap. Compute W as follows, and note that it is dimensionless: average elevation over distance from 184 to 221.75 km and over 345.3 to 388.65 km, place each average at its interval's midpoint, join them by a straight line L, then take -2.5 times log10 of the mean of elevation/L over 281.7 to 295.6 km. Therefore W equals 0.27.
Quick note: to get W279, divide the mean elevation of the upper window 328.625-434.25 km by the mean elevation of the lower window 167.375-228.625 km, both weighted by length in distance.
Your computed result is 0.84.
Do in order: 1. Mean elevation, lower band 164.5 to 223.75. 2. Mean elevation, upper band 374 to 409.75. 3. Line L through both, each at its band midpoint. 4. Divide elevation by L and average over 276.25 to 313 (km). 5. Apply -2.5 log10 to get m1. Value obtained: 0.27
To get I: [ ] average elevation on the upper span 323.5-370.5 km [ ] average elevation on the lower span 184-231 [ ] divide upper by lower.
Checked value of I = 0.88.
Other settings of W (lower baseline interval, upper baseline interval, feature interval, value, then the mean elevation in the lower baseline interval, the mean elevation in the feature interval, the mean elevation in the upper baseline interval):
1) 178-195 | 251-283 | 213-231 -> 0.19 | 48.9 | 36.1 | 35.4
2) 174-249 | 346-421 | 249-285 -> 0.09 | 40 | 35.3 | 35.3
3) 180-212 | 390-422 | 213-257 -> 0.17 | 43.3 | 35.7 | 35.5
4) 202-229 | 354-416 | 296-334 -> 0.10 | 36.6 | 32.8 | 35.3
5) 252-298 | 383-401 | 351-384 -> -0.02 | 33.1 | 35.2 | 35.1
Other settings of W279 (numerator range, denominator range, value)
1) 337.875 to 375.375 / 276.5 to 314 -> 1.16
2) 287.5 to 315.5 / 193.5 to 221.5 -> 0.77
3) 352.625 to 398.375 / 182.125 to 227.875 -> 0.87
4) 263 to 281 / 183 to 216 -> 0.85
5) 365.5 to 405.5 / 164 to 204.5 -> 0.78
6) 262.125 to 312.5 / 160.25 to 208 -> 0.72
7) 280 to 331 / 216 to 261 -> 0.89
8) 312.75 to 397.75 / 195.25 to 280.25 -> 0.97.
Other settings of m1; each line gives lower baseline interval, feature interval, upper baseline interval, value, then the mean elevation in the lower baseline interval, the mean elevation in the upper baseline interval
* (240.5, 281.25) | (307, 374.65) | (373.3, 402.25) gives 0.00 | 35.5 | 35.1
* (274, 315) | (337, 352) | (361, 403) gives -0.06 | 30.8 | 35.1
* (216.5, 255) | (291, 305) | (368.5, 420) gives 0.34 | 35.7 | 35.4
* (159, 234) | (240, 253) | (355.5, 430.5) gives 0.12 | 41.2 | 35.4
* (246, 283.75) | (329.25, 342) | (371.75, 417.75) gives 0.01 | 35.4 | 35.3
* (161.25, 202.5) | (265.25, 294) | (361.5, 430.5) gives 0.22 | 45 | 35.4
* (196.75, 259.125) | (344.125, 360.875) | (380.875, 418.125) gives 0.02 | 36.3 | 35.4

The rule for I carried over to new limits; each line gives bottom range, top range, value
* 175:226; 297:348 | 0.80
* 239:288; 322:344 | 1.00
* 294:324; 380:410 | 1.12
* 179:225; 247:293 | 0.82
